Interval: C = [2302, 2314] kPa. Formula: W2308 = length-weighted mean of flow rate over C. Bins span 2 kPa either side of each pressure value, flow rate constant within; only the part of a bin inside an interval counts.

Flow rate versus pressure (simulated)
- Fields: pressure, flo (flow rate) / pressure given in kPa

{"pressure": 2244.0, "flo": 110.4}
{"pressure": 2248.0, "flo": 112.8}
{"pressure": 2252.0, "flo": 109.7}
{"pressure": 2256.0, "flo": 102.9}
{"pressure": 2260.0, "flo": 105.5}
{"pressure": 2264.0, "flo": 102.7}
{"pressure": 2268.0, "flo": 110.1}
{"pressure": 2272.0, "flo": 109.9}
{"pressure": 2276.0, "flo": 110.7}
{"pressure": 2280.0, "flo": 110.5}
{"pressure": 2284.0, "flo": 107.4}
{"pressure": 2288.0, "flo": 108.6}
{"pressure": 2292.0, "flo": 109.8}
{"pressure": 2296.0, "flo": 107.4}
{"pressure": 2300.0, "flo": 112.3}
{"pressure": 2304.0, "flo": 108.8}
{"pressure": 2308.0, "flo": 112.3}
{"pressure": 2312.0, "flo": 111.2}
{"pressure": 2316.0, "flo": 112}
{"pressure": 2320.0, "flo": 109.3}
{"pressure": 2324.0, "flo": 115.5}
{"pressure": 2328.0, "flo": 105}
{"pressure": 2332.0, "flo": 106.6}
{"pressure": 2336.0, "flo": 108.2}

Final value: 111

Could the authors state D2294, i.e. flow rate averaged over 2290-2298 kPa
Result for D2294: 109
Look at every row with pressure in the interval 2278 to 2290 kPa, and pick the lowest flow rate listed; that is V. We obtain 107.4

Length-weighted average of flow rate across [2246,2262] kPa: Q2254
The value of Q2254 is 108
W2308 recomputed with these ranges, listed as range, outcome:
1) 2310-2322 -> 111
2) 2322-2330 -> 110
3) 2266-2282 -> 110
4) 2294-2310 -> 110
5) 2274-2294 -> 109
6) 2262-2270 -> 106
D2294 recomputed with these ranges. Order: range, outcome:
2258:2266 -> 104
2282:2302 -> 109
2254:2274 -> 106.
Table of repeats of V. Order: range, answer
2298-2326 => 108.8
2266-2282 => 109.9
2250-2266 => 102.7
